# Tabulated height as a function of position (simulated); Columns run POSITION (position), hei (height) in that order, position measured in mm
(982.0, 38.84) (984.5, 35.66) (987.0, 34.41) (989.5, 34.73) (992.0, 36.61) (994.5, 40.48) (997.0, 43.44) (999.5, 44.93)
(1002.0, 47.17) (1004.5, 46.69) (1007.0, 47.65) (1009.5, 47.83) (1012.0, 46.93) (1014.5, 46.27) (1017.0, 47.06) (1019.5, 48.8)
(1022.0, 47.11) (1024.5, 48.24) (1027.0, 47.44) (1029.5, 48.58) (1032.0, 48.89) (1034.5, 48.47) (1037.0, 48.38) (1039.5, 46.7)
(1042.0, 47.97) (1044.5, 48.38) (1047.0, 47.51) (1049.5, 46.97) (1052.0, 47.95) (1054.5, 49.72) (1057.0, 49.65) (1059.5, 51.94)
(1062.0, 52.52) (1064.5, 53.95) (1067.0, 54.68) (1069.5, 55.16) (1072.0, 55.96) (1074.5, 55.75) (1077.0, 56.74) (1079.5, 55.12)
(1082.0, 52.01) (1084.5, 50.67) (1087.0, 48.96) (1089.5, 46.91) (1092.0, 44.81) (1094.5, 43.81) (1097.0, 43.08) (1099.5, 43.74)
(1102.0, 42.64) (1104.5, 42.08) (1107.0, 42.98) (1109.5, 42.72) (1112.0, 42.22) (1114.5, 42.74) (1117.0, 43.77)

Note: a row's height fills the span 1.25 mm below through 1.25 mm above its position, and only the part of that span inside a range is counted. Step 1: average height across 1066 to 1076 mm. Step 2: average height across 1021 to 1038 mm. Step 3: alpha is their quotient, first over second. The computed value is 1.15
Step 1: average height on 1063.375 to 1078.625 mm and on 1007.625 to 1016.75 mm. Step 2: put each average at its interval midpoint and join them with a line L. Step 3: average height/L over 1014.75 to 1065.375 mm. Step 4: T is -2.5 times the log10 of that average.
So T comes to 0.05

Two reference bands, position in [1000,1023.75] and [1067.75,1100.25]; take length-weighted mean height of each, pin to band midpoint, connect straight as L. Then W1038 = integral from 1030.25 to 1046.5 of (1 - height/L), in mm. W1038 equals 0.1 mm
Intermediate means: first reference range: 47.2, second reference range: 50.4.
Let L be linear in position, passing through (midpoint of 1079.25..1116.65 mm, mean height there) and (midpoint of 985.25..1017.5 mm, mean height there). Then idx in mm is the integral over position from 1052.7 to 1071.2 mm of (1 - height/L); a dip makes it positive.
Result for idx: -3.29 mm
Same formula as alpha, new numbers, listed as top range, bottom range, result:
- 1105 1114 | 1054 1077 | 0.80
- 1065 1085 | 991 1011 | 1.23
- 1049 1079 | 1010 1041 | 1.11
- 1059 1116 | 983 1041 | 1.08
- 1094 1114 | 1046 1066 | 0.86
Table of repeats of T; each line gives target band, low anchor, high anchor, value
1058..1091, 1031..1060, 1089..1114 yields -0.158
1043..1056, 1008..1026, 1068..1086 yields 0.068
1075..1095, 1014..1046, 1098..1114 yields -0.141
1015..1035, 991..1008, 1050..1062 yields -0.032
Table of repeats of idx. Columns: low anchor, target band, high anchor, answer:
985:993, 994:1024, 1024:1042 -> -3.9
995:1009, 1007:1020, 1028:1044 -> -0.2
